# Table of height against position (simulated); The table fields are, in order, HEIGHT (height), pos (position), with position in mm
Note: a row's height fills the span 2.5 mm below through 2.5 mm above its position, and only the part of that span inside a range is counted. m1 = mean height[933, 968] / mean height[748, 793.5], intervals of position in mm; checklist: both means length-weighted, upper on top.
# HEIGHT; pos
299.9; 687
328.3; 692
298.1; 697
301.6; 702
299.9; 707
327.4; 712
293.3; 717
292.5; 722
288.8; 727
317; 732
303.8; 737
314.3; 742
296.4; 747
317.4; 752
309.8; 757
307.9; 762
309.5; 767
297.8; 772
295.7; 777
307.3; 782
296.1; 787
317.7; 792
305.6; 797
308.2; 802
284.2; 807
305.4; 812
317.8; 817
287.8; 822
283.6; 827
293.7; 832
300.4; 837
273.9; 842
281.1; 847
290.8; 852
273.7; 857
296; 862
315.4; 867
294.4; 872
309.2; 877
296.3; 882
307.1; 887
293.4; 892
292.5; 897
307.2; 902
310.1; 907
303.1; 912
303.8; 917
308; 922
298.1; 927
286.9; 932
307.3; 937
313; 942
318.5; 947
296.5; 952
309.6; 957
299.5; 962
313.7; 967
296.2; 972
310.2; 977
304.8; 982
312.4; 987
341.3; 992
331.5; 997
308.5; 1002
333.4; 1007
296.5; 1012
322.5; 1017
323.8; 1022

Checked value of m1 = 1.00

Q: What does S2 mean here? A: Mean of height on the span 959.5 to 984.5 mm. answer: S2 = 305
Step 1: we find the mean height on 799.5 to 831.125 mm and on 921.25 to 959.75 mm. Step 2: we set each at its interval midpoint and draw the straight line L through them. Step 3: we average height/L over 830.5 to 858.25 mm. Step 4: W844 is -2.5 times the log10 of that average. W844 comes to 0.05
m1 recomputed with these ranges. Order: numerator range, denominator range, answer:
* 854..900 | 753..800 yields 0.97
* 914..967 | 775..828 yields 1.01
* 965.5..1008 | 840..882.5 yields 1.08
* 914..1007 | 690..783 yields 1.01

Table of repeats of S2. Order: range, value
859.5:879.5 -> 304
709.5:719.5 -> 310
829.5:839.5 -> 297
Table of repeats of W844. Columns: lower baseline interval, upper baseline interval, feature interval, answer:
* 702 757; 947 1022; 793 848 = 0.04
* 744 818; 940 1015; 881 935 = 0.03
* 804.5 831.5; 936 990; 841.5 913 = 0.01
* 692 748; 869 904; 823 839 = 0.04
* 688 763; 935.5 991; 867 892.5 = 0.02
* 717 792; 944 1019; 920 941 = 0.04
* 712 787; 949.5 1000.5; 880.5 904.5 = 0.03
